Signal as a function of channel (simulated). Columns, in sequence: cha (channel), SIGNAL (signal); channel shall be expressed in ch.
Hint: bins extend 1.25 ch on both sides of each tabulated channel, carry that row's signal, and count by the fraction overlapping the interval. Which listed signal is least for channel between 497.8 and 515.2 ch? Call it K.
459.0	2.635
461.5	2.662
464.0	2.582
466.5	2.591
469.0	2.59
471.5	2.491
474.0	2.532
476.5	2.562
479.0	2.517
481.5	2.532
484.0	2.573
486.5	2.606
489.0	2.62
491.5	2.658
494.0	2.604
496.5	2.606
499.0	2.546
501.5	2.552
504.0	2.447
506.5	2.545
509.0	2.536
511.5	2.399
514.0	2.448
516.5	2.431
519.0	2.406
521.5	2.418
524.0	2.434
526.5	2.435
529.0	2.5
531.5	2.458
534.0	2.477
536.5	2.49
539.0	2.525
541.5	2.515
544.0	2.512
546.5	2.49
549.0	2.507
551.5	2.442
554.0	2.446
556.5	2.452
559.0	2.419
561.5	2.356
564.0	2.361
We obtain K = 2.399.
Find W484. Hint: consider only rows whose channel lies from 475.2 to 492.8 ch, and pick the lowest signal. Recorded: 2.517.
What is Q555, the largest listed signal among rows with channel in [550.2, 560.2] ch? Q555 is 2.452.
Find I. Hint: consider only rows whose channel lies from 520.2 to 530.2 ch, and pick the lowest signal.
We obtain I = 2.418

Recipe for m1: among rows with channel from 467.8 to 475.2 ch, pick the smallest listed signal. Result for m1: 2.491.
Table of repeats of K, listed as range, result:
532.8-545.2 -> 2.477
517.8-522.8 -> 2.406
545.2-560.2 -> 2.419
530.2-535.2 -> 2.458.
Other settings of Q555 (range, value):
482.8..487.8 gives 2.606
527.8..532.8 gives 2.5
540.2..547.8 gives 2.515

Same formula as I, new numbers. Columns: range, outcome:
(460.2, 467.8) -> 2.582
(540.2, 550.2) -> 2.49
